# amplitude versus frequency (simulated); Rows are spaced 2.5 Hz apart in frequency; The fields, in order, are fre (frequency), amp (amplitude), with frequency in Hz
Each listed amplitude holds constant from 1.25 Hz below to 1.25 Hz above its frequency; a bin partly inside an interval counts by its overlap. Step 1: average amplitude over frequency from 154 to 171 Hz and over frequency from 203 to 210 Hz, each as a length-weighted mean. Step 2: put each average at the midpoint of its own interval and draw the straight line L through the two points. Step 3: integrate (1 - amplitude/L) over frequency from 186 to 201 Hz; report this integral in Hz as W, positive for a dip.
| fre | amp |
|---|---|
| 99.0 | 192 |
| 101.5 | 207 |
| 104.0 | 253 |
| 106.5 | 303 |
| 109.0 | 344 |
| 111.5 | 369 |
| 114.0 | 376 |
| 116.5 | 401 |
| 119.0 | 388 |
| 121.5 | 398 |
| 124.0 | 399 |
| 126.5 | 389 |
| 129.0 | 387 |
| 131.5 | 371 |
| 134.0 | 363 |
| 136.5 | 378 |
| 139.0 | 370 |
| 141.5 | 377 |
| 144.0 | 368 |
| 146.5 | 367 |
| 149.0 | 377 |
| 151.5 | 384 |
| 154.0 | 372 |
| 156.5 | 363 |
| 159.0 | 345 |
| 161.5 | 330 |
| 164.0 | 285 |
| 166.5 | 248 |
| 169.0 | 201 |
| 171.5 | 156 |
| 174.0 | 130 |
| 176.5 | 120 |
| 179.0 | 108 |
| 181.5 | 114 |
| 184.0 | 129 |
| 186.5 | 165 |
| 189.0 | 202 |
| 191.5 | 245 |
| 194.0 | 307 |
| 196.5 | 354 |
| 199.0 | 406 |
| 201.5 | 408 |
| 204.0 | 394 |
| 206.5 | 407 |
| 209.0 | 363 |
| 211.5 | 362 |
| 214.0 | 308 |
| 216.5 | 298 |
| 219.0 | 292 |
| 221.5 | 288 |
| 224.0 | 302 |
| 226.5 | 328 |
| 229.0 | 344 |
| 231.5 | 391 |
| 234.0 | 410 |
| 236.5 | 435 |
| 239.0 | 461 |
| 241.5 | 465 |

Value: 2.9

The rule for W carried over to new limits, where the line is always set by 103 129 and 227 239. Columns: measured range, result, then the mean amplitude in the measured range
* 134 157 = 0.0 Hz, 373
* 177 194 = 9.5 Hz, 169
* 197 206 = -0.2 Hz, 399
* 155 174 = 5.6 Hz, 267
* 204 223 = 2.8 Hz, 335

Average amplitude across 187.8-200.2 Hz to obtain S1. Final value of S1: 303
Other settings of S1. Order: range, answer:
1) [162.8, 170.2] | 245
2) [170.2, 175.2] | 144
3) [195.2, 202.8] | 389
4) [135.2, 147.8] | 372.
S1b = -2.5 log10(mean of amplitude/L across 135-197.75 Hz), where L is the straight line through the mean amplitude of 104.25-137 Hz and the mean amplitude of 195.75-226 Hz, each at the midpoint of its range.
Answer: 0.30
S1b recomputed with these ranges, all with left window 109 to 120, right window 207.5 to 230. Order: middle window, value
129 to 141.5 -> -0.02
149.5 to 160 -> -0.03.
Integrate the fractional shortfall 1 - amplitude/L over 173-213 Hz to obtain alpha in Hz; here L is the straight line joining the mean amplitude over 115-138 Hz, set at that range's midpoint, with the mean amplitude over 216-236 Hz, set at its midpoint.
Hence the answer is 9.8 Hz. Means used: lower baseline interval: 386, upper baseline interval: 337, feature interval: 264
